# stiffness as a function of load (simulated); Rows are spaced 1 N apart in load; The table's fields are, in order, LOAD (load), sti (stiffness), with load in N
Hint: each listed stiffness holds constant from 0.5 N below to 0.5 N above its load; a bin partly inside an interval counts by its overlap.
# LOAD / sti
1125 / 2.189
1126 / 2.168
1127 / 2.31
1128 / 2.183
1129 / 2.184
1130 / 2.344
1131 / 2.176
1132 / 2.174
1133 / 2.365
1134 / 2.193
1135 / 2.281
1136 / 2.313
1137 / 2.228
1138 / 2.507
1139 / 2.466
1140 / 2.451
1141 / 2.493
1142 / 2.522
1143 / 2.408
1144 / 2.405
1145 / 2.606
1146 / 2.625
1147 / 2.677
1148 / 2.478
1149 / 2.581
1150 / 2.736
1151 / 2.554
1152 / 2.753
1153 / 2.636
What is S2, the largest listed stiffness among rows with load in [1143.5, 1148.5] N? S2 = 2.677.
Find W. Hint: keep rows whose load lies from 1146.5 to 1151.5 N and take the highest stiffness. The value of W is 2.736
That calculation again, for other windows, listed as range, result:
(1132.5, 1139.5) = 2.507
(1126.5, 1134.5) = 2.365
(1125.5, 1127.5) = 2.31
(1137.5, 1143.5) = 2.522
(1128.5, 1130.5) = 2.344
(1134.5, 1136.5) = 2.313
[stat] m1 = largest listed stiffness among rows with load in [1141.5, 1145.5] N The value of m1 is 2.606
